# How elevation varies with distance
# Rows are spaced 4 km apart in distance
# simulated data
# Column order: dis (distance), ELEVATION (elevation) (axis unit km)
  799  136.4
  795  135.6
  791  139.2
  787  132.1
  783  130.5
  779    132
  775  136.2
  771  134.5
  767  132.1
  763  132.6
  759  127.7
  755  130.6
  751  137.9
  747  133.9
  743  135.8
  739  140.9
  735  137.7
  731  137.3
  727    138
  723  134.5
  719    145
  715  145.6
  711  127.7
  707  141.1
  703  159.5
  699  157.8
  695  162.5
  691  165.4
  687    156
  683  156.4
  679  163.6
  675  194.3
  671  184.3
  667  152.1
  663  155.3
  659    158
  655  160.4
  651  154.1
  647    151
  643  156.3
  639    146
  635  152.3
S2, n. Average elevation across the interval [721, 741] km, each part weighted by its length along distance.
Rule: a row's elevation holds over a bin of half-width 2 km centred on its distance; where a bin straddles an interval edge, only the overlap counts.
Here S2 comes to 138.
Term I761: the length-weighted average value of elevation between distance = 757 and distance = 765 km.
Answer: 130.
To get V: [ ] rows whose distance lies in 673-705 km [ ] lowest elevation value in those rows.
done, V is 156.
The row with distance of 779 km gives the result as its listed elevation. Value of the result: 132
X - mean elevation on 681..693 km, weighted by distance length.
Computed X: 159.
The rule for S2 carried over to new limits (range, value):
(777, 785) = 131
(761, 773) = 133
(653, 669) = 156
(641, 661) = 156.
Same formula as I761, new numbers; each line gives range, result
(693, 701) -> 160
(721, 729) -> 136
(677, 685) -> 160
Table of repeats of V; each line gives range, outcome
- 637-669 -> 146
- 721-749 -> 133.9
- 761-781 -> 132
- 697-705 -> 157.8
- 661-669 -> 152.1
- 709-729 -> 127.7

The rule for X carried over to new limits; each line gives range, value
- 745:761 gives 133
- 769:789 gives 133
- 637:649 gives 151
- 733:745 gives 138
